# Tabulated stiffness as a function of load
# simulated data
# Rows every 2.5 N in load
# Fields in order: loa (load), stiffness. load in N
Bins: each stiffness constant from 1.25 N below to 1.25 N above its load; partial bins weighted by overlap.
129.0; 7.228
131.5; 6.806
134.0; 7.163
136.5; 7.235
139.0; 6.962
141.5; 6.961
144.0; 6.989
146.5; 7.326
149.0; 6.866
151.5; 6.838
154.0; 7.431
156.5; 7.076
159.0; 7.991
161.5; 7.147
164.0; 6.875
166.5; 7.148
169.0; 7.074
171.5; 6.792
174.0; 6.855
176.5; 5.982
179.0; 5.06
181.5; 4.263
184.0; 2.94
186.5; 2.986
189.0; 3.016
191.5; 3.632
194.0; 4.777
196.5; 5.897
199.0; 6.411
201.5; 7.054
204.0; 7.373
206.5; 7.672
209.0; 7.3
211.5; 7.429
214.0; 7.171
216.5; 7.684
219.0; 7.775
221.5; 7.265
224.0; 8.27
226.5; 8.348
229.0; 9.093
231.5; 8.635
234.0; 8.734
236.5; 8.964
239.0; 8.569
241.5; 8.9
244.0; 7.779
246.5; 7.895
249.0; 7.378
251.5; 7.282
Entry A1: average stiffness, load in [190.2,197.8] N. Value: 4.77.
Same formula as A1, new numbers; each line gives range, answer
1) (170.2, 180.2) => 6.18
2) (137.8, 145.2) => 6.97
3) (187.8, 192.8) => 3.34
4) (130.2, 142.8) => 7.03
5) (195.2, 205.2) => 6.67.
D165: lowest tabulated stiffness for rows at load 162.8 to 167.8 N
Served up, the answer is 6.875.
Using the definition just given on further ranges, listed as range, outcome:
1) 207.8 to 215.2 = 7.171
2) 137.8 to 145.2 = 6.961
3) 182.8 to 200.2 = 2.94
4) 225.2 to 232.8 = 8.348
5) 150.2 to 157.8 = 6.838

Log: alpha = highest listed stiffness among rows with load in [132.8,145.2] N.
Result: 7.235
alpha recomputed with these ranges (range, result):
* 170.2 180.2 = 6.855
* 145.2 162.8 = 7.991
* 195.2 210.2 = 7.672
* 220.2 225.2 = 8.27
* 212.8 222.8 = 7.775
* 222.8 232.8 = 9.093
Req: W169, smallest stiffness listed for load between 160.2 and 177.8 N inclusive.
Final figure 5.982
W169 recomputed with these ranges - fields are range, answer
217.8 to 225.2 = 7.265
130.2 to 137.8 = 6.806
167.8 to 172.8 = 6.792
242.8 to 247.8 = 7.779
